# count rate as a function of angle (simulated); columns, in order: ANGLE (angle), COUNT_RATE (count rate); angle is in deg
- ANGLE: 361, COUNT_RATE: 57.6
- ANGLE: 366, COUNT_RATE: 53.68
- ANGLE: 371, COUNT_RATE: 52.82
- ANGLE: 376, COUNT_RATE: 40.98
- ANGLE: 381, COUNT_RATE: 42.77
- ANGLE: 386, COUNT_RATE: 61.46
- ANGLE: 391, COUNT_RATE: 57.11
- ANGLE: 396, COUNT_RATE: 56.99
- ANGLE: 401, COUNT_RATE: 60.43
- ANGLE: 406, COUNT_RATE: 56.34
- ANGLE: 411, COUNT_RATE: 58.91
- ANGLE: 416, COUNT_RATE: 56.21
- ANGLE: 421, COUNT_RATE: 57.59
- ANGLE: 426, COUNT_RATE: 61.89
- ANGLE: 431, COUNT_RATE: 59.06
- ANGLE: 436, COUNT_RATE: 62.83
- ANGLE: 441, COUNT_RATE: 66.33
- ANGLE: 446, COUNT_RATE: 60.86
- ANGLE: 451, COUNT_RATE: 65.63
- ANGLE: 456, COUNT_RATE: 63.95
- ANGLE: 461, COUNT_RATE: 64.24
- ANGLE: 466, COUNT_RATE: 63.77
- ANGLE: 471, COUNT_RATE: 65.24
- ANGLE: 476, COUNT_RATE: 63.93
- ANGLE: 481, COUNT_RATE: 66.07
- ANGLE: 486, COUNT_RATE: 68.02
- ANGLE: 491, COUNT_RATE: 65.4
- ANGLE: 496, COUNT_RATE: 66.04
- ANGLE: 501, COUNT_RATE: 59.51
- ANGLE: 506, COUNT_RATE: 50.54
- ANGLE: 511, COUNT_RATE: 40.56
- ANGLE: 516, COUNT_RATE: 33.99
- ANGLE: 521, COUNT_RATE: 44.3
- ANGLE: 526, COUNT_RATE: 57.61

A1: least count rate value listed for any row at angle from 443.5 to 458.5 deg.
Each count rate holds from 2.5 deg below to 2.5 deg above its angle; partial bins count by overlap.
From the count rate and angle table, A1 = 60.86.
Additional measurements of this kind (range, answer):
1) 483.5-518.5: 33.99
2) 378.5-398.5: 42.77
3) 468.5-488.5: 63.93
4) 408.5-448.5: 56.21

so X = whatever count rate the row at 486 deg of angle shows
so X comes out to 68.02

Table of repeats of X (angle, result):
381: 42.77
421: 57.59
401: 60.43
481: 66.07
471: 65.24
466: 63.77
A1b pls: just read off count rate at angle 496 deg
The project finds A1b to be 66.04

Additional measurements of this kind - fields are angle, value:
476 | 63.93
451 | 65.63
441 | 66.33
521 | 44.3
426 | 61.89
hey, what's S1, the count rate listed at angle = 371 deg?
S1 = 52.82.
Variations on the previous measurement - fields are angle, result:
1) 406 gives 56.34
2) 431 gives 59.06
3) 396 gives 56.99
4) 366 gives 53.68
